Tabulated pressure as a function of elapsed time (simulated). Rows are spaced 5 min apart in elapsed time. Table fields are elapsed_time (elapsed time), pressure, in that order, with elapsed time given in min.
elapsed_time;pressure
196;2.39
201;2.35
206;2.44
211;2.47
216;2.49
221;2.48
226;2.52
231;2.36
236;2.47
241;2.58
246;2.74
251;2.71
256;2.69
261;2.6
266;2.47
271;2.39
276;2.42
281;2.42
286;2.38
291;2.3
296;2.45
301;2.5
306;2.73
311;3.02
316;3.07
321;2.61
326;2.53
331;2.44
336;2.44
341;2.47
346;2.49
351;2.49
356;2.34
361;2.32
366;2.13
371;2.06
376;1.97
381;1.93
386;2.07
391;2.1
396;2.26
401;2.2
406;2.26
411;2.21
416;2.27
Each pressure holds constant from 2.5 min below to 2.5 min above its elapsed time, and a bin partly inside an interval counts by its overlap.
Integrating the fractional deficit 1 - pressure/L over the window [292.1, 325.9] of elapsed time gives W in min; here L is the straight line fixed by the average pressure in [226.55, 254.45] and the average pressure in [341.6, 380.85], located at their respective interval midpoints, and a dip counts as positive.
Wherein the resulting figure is -4.41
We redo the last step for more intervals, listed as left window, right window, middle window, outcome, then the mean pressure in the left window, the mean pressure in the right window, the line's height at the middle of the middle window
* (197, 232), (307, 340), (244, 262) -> -1.2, 2.45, 2.68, 2.53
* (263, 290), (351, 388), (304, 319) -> -4.1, 2.41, 2.14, 2.31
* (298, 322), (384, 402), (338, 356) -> 0.3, 2.79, 2.16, 2.51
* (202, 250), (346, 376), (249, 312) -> -3.3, 2.51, 2.26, 2.41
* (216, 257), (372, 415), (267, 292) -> 0.5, 2.56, 2.13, 2.44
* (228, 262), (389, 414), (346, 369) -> -0.1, 2.59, 2.21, 2.32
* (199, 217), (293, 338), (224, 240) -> 0.1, 2.44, 2.64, 2.48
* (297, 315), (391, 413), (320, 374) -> 3.1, 2.75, 2.22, 2.52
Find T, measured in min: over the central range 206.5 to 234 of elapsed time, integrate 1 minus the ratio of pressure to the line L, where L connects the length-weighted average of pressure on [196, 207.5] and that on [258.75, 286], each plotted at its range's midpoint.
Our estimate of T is -0.6 min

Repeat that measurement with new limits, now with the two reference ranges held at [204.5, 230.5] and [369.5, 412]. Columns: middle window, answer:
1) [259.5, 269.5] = -0.6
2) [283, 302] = -0.7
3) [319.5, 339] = -2.2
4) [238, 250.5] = -1.3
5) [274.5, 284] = -0.3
